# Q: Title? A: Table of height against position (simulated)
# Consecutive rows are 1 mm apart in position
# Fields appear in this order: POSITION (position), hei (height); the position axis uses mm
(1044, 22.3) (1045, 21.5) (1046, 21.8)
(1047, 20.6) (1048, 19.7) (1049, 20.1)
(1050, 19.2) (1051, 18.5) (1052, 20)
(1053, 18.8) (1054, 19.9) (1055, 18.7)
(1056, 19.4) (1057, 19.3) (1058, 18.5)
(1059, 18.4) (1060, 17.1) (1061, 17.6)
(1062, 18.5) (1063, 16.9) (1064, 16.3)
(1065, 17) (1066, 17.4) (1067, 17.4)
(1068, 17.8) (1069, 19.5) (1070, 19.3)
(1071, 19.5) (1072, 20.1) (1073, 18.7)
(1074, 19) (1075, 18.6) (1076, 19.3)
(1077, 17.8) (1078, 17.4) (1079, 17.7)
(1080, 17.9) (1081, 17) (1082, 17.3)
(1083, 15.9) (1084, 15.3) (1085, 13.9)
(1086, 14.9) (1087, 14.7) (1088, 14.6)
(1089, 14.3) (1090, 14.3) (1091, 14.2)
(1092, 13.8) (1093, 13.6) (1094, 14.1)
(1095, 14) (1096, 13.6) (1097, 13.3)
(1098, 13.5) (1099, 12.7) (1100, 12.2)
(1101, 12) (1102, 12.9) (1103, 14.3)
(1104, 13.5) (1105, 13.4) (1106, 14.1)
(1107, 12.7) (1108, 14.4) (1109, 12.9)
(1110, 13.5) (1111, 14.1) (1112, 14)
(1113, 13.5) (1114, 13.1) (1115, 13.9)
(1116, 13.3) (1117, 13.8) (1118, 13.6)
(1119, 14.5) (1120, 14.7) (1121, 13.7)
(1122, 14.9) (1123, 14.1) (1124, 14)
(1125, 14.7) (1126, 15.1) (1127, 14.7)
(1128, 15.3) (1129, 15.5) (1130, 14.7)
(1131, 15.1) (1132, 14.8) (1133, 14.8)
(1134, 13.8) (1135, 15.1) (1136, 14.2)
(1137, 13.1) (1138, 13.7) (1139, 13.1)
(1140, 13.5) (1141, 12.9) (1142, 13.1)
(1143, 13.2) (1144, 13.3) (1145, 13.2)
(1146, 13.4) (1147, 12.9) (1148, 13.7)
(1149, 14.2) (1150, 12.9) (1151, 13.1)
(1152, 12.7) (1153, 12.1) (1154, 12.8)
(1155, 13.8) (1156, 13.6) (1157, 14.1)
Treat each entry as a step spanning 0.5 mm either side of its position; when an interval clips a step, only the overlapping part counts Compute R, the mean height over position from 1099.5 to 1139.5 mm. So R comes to 14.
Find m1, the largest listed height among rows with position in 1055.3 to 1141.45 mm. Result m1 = 20.1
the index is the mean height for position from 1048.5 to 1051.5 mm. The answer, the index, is 19.3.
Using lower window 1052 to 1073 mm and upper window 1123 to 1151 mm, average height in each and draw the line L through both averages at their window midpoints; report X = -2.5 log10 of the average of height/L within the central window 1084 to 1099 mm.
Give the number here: 0.19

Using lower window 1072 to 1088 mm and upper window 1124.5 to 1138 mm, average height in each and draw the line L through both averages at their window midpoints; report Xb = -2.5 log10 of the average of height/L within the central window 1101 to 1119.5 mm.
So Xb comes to 0.15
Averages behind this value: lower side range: 17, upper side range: 14.6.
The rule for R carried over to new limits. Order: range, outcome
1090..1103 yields 13.4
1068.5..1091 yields 17.1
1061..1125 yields 15.3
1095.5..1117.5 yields 13.4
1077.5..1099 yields 15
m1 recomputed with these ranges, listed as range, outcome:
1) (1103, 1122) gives 14.9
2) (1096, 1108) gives 14.4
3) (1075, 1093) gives 19.3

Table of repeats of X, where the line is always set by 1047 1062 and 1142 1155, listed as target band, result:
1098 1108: 0.21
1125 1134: -0.04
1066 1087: 0.00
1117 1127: 0.03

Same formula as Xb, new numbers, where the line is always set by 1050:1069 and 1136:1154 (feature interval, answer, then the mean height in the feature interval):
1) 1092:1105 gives 0.19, 13.3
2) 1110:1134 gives 0.02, 14.3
